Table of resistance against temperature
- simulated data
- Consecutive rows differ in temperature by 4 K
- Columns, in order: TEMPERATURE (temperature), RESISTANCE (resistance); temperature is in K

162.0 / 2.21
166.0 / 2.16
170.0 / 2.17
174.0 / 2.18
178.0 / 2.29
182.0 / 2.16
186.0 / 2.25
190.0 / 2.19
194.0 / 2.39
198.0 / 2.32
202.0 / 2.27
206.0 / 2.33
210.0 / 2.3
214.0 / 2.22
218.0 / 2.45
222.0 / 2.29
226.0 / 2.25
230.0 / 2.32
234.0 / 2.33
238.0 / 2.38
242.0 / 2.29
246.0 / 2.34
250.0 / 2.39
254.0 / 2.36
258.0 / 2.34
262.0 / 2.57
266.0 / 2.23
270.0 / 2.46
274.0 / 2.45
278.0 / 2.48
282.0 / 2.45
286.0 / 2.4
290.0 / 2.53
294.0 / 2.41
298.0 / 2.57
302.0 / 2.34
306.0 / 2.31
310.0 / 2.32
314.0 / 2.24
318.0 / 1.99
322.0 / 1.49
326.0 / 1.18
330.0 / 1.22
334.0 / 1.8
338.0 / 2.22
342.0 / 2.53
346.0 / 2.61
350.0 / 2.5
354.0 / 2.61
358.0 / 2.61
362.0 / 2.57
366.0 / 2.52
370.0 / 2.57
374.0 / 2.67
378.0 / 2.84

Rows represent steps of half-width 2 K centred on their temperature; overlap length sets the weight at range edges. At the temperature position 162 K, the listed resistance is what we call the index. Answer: 2.21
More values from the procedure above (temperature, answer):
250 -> 2.39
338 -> 2.22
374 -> 2.67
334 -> 1.8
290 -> 2.53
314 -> 2.24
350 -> 2.5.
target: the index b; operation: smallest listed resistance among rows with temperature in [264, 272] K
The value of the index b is 2.23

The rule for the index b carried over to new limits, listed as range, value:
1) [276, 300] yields 2.4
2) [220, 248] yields 2.25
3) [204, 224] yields 2.22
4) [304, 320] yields 1.99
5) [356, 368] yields 2.52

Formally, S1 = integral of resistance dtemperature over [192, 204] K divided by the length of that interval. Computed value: 2.33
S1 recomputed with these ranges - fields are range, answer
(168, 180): 2.21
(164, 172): 2.17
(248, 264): 2.42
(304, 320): 2.21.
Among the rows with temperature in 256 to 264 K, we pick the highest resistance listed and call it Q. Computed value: 2.57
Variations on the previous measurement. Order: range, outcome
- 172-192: 2.29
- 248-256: 2.39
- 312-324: 2.24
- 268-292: 2.53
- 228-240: 2.38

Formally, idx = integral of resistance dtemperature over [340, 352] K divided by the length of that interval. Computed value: 2.55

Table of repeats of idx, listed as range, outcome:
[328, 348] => 2.08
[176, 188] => 2.23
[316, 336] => 1.54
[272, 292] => 2.46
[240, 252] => 2.34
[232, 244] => 2.33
